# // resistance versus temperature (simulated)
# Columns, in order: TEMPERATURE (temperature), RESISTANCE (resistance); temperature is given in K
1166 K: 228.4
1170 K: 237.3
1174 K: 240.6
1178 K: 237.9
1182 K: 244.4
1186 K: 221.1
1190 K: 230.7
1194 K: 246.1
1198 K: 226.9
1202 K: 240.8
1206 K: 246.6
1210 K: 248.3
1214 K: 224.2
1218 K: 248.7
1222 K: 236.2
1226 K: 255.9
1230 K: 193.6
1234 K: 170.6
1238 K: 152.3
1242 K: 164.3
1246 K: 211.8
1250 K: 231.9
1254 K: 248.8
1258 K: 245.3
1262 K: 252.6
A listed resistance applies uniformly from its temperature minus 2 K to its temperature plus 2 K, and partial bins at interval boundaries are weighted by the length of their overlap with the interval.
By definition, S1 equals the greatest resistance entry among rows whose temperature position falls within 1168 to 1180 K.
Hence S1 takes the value 240.6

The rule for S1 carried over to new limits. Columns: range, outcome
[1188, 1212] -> 248.3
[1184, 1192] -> 230.7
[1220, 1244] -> 255.9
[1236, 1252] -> 231.9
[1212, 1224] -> 248.7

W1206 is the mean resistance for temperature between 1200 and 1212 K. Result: 245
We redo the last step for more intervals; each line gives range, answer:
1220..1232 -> 229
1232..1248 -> 175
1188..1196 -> 238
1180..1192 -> 232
